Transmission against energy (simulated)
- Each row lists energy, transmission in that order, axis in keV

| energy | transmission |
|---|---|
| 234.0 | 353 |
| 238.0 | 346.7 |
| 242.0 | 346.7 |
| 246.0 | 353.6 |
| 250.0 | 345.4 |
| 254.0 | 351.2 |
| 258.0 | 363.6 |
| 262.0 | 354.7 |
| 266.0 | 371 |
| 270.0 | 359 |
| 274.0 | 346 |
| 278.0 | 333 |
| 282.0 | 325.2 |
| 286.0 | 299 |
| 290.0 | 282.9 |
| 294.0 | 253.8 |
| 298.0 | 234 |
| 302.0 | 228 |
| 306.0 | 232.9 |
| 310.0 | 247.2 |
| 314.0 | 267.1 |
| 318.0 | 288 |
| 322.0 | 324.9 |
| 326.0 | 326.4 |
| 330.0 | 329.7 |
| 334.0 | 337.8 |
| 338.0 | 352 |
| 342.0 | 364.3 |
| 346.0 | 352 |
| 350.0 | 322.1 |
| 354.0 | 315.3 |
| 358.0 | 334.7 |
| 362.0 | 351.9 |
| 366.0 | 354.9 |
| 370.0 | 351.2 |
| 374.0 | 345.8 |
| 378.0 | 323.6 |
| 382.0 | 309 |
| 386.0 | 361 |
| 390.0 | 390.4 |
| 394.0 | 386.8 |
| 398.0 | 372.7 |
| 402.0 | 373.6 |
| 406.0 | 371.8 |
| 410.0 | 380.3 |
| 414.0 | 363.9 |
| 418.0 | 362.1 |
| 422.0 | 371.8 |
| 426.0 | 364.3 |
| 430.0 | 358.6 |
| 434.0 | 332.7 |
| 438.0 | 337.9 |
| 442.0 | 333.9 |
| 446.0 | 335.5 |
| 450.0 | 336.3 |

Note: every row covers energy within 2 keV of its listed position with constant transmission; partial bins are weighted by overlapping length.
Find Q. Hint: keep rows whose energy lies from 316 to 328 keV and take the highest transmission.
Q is 326.4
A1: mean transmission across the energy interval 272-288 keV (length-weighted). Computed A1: 326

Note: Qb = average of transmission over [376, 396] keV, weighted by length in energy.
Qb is 354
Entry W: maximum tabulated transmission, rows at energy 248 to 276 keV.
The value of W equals 371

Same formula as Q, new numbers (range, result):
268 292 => 359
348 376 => 354.9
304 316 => 267.1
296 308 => 234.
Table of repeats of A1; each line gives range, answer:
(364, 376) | 351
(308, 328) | 291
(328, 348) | 347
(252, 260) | 357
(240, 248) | 350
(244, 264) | 354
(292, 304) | 239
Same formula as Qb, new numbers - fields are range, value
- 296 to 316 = 242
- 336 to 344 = 358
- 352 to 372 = 342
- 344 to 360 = 331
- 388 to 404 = 381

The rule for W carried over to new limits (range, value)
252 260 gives 363.6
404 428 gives 380.3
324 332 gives 329.7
